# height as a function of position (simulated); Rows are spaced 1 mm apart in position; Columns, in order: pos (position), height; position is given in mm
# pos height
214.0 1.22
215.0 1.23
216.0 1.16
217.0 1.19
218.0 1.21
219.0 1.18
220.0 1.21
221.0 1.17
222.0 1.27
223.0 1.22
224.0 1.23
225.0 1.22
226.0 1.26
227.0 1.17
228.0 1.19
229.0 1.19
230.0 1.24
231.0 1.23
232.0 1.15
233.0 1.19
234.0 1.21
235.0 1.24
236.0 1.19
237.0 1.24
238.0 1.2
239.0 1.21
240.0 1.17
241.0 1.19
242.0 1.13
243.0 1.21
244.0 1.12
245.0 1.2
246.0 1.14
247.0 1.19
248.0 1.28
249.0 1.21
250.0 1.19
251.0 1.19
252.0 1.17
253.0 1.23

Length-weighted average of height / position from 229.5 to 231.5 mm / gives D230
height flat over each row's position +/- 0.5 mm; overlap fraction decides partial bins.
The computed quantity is 1.23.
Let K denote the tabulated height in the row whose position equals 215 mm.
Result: 1.23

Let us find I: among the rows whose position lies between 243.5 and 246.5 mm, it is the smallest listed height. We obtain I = 1.12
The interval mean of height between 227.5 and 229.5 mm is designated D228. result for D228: 1.19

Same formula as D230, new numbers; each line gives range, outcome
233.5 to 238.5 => 1.22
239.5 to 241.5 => 1.18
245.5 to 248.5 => 1.2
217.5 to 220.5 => 1.2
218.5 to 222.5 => 1.21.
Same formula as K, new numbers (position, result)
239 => 1.21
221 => 1.17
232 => 1.15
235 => 1.24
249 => 1.21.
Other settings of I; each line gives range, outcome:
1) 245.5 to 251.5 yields 1.14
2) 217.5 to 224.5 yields 1.17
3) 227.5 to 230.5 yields 1.19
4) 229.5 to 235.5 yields 1.15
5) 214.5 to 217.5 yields 1.16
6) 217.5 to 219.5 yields 1.18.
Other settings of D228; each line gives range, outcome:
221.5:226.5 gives 1.24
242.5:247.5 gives 1.17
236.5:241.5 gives 1.2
